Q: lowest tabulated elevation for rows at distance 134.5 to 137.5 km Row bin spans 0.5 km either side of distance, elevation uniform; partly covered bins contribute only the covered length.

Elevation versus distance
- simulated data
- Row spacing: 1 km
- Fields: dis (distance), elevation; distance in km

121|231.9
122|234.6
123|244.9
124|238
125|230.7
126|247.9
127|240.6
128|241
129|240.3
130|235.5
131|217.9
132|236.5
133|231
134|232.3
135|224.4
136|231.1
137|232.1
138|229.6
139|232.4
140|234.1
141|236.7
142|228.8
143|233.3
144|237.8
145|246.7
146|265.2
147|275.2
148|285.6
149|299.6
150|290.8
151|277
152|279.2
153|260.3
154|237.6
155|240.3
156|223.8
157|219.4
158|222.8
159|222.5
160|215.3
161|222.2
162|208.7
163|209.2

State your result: 224.4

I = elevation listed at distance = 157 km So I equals 219.4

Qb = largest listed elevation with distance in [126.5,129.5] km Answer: 241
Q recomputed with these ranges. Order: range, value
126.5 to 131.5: 217.9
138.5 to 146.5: 228.8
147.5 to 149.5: 285.6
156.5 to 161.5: 215.3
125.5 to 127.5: 240.6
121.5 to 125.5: 230.7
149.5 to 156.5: 223.8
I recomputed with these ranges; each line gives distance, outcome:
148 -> 285.6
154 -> 237.6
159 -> 222.5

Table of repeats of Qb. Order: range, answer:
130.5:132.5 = 236.5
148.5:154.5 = 299.6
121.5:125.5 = 244.9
